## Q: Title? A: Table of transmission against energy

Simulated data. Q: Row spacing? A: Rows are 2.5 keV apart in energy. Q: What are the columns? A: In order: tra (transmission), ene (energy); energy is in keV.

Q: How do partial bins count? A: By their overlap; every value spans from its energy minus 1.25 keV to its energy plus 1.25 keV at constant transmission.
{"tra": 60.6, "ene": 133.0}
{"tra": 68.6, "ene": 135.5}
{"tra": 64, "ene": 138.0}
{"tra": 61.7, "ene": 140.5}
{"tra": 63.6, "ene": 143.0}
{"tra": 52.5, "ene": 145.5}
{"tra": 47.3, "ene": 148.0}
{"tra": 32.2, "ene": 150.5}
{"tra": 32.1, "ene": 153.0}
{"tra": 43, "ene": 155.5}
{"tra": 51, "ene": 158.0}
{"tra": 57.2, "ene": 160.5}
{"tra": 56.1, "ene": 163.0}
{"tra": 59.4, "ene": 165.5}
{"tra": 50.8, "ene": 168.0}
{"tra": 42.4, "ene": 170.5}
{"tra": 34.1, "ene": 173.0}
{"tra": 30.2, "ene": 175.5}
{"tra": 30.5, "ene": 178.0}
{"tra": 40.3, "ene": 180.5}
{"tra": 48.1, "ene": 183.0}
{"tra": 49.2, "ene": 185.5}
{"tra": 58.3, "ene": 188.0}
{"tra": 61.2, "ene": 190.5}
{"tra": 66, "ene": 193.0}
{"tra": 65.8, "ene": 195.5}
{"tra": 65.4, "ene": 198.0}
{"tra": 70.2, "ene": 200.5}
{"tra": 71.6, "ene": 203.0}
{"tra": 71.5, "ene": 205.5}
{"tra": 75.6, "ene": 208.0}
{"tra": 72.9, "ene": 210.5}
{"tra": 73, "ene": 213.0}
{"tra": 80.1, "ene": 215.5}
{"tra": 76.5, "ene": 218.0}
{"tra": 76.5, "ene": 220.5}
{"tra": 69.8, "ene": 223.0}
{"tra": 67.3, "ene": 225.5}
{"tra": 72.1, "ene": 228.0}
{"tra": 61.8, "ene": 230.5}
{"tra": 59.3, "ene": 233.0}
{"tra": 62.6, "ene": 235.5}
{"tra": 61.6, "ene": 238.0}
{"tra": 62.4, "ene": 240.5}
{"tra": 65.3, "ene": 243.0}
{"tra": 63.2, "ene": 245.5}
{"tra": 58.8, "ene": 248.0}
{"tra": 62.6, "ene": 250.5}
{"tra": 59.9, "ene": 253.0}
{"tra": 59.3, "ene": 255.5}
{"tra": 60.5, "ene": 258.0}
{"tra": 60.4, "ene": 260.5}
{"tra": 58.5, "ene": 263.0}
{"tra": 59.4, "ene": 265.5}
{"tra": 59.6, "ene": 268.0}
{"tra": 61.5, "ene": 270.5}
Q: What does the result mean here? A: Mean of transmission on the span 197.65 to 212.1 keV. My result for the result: 71.6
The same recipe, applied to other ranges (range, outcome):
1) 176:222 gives 63.5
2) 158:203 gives 52.6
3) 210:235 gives 70.6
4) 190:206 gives 67.5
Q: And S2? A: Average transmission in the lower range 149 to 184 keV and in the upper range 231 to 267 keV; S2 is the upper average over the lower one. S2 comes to 1.4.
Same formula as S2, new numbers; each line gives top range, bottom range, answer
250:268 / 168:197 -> 1.25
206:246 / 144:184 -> 1.56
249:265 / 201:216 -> 0.82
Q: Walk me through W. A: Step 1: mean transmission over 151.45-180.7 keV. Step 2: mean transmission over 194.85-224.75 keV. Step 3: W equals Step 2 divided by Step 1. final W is 1.65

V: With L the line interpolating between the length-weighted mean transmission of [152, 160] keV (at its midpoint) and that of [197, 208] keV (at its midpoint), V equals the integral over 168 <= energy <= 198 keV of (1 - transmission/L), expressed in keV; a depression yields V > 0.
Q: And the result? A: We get 5.6 keV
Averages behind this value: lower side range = 43.8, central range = 48.7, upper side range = 70.4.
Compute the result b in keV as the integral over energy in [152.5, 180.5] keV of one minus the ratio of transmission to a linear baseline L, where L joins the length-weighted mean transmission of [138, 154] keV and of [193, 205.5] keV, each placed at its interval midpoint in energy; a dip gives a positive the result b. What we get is 6.0 keV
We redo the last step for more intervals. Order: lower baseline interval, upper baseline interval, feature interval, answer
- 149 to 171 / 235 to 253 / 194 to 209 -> -4.2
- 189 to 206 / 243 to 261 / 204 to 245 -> -3.2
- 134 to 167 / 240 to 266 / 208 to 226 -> -4.9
